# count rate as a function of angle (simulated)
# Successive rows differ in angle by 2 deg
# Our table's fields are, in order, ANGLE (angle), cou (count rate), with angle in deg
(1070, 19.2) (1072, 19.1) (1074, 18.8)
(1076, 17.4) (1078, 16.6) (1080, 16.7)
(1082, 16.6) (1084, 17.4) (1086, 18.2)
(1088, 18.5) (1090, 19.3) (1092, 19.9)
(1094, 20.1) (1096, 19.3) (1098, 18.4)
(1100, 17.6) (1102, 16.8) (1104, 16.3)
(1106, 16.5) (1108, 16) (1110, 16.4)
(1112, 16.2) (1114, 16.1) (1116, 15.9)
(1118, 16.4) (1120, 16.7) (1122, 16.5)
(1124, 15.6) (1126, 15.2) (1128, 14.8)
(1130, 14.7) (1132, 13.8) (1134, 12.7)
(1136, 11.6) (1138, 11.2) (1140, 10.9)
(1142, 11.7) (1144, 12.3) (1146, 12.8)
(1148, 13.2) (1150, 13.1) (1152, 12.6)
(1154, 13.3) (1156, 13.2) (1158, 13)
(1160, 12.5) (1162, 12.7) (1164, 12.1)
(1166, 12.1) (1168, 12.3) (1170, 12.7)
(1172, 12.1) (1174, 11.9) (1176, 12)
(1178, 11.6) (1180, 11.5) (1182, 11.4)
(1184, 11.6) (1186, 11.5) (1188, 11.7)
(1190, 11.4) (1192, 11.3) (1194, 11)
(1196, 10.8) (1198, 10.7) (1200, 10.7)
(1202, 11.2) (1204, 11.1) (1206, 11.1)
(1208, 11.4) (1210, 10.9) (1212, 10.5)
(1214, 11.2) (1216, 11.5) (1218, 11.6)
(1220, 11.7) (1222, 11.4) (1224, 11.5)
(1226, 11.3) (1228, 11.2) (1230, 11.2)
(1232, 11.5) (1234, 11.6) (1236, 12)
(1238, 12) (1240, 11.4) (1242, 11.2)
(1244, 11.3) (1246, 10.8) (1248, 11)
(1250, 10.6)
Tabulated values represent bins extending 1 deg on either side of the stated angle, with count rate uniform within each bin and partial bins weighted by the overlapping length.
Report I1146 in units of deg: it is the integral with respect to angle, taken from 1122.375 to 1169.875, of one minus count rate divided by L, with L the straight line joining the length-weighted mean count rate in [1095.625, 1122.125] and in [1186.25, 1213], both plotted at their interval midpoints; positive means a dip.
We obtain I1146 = 4.7 deg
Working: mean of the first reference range 16.7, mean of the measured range 13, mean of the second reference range 11.1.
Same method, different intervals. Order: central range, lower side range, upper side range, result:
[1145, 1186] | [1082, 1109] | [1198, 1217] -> 3.83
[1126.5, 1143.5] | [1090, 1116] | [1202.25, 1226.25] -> 3.22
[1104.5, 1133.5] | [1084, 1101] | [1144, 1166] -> 0.95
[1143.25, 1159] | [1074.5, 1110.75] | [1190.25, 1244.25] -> 1.85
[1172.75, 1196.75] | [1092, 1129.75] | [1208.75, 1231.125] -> 2.86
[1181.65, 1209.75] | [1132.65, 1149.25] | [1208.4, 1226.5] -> 0.80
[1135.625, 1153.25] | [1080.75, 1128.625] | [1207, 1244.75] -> 3.52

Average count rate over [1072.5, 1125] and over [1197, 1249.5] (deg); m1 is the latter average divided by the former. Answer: 0.65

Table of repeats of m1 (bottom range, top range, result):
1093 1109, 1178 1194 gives 0.65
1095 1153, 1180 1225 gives 0.76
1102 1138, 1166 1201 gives 0.76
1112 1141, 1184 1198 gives 0.78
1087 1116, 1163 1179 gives 0.69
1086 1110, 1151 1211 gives 0.65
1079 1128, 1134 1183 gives 0.71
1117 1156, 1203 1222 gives 0.82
